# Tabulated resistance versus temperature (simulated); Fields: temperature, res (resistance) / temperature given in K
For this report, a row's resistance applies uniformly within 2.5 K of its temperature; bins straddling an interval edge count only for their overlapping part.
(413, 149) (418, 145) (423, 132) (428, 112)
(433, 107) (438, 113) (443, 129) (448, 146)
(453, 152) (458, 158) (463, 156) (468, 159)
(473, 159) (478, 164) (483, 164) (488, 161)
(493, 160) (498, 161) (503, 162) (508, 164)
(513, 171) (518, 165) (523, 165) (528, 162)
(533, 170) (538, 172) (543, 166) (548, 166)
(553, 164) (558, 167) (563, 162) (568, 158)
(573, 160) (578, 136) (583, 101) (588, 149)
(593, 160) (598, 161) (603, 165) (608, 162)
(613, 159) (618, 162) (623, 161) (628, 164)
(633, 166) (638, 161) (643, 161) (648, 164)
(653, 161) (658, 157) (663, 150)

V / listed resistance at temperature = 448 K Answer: 146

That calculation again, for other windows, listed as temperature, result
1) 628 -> 164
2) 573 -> 160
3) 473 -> 159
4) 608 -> 162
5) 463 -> 156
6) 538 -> 172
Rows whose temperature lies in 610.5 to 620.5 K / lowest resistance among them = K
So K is 159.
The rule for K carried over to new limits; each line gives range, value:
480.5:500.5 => 160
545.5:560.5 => 164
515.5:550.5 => 162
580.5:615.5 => 101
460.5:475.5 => 156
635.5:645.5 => 161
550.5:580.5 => 136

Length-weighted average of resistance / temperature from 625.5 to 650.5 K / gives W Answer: 163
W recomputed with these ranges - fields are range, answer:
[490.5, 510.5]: 162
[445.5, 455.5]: 149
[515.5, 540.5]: 167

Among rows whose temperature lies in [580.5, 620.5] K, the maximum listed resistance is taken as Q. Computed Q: 165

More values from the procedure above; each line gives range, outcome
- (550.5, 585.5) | 167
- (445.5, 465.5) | 158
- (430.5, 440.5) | 113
